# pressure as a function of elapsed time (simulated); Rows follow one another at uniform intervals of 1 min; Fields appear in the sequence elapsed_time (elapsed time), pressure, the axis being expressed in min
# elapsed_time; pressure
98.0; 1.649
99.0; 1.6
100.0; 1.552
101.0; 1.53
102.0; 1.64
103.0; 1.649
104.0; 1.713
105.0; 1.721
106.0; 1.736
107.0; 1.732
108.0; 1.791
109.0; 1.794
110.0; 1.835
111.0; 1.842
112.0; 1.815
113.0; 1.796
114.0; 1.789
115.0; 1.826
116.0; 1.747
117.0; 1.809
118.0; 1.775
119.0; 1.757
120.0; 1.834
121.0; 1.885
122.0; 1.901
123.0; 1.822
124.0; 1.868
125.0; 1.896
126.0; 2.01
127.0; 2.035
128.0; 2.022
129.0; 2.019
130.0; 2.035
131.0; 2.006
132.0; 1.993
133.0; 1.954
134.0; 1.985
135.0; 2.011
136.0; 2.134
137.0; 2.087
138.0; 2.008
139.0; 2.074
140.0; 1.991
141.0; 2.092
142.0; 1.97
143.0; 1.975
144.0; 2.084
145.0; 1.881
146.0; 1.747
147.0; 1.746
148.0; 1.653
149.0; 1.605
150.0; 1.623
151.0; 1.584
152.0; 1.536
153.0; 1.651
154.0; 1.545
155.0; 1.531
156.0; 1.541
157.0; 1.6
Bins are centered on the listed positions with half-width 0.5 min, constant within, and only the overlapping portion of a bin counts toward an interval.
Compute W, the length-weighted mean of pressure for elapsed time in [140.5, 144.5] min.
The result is 2.03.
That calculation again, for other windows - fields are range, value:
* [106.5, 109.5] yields 1.77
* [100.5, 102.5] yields 1.58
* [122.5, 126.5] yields 1.9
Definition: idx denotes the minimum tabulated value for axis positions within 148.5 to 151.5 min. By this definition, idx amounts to 1.584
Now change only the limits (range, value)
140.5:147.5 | 1.746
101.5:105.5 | 1.64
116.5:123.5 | 1.757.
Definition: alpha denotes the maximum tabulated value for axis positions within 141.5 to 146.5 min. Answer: 2.084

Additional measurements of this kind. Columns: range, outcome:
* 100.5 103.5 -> 1.649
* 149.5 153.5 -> 1.651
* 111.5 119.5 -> 1.826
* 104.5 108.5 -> 1.791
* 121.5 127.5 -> 2.035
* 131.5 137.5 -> 2.134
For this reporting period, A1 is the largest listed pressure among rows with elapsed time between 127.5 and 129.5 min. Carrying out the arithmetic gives 2.022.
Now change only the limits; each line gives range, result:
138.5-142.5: 2.092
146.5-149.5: 1.746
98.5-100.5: 1.6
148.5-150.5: 1.623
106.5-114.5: 1.842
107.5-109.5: 1.794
